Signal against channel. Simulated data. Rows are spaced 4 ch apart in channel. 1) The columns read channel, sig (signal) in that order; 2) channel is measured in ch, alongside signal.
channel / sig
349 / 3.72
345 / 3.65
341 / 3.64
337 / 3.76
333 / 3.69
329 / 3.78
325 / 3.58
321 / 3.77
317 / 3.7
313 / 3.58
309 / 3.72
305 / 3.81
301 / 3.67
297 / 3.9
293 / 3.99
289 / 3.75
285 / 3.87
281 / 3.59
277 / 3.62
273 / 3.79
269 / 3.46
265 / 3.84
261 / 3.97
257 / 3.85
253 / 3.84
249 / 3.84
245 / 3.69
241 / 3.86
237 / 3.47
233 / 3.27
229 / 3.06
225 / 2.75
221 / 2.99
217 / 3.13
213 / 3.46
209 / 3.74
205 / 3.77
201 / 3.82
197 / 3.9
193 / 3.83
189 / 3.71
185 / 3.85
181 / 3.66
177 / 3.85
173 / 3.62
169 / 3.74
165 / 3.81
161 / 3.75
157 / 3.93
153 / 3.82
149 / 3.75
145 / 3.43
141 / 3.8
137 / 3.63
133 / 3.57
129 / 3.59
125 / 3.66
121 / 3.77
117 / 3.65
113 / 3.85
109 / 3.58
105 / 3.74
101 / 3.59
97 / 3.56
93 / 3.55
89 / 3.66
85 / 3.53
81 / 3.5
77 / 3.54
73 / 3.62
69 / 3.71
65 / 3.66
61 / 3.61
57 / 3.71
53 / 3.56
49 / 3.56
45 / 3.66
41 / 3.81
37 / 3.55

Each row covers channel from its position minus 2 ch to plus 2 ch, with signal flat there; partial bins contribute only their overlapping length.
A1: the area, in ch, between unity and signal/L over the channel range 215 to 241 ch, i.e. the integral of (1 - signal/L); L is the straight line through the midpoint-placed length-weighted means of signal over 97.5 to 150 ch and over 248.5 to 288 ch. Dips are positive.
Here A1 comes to 3.9 ch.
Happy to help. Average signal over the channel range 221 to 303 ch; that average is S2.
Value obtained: 3.64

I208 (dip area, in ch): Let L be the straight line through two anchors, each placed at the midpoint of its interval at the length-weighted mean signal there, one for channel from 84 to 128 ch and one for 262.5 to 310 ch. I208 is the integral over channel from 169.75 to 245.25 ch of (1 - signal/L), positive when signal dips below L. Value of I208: 3.2 ch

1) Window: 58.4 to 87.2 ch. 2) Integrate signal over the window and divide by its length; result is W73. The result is 3.6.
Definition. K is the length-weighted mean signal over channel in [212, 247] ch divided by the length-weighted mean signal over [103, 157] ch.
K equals 0.89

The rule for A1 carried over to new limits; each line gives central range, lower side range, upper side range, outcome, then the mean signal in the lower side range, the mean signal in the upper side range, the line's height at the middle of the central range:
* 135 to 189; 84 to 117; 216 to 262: -2.7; 3.64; 3.47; 3.56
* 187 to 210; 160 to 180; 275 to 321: -0.3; 3.75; 3.75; 3.75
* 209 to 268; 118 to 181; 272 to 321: 3.6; 3.71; 3.75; 3.73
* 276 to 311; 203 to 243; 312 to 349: -2.0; 3.35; 3.69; 3.57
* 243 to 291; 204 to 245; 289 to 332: -2.8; 3.36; 3.75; 3.55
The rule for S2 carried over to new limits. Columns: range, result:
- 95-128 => 3.67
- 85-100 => 3.58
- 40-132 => 3.64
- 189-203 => 3.83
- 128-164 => 3.7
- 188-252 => 3.52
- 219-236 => 3.04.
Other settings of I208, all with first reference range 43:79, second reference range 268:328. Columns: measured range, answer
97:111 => 0.1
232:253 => 0.2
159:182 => -0.4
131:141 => 0.0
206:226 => 2.3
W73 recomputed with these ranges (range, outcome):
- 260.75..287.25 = 3.72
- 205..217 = 3.55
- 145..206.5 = 3.78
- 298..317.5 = 3.71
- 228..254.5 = 3.59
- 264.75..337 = 3.73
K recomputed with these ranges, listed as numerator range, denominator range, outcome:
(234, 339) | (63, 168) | 1.02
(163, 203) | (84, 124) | 1.03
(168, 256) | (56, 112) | 0.99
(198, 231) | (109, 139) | 0.92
